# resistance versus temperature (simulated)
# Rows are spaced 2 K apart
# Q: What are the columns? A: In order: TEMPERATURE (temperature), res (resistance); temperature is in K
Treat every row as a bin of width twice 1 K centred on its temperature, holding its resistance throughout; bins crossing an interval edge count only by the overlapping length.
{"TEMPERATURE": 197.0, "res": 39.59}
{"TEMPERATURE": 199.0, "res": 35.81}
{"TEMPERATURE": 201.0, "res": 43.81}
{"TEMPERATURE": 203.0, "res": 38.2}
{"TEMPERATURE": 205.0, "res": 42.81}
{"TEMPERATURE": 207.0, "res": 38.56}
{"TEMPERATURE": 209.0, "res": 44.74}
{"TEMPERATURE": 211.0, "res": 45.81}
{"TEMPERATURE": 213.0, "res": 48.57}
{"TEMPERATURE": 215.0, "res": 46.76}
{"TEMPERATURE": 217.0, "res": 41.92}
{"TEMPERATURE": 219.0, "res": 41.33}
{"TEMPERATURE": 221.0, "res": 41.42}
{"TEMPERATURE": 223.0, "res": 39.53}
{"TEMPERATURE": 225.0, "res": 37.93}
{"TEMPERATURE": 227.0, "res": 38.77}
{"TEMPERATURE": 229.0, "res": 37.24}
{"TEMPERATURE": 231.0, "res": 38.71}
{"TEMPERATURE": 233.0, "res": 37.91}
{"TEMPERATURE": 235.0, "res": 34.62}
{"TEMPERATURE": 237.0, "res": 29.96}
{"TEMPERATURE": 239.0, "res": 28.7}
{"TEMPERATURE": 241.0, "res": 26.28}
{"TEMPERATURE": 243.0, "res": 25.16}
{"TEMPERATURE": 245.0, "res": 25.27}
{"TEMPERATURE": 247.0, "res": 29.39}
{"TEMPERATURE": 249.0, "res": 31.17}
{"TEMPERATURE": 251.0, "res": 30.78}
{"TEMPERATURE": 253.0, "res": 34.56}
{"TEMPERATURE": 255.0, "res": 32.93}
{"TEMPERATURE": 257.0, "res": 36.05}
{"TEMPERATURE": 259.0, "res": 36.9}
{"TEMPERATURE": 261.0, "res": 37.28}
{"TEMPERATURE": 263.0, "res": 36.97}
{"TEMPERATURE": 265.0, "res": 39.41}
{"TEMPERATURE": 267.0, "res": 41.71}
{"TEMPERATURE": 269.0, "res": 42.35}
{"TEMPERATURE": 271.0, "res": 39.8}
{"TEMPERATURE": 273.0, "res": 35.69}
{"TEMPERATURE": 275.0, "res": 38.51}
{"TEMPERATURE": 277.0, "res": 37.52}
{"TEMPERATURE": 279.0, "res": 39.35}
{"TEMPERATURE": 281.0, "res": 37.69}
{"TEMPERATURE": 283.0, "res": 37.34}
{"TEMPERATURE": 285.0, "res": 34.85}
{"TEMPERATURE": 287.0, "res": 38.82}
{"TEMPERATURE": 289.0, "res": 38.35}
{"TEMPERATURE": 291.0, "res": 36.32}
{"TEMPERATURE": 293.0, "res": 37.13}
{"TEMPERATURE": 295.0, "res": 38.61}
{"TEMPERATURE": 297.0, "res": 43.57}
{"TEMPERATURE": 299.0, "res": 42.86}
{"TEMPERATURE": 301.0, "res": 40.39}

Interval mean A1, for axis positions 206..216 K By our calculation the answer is 44.9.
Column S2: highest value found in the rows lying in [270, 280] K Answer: 39.8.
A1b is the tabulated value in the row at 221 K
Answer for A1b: 41.42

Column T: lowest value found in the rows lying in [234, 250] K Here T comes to 25.16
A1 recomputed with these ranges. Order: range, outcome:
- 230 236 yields 37.1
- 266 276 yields 39.6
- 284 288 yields 36.8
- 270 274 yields 37.7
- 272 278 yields 37.2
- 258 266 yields 37.6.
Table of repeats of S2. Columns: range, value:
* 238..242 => 28.7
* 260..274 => 42.35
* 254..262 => 37.28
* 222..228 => 39.53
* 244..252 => 31.17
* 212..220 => 48.57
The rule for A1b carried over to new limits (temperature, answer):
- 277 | 37.52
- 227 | 38.77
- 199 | 35.81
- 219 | 41.33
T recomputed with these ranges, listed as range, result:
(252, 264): 32.93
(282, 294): 34.85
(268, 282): 35.69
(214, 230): 37.24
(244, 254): 25.27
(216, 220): 41.33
